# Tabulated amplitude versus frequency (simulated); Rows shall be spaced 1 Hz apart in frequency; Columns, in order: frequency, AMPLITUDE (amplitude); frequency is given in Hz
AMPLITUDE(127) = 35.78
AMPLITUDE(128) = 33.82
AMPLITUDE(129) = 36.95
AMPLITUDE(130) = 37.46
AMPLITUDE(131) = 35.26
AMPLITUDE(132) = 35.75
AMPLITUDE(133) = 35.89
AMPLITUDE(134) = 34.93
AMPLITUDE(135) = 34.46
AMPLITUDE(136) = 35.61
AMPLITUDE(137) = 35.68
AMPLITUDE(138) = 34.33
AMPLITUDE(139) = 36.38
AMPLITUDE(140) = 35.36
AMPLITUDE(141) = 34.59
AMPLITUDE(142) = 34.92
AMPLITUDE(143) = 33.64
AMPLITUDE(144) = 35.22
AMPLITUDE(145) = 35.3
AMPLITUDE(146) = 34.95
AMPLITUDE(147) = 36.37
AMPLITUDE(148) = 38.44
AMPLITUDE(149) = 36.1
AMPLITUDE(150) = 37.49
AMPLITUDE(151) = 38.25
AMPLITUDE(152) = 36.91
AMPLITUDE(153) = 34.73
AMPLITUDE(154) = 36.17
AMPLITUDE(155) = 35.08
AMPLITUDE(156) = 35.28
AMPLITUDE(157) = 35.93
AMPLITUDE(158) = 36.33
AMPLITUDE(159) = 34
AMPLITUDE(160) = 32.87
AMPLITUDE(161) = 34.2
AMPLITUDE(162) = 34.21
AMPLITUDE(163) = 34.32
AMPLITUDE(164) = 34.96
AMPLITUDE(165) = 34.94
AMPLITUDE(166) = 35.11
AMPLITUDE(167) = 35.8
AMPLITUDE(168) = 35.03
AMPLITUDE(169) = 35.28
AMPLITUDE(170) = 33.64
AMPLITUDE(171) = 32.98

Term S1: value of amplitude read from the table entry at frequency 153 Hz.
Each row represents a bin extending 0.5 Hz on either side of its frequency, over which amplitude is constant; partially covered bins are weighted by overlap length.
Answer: 34.73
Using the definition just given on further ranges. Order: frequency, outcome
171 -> 32.98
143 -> 33.64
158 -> 36.33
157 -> 35.93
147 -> 36.37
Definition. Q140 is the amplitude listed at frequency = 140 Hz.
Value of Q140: 35.36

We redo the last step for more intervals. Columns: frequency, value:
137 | 35.68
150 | 37.49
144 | 35.22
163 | 34.32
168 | 35.03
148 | 38.44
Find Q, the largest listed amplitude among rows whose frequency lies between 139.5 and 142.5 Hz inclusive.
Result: 35.36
